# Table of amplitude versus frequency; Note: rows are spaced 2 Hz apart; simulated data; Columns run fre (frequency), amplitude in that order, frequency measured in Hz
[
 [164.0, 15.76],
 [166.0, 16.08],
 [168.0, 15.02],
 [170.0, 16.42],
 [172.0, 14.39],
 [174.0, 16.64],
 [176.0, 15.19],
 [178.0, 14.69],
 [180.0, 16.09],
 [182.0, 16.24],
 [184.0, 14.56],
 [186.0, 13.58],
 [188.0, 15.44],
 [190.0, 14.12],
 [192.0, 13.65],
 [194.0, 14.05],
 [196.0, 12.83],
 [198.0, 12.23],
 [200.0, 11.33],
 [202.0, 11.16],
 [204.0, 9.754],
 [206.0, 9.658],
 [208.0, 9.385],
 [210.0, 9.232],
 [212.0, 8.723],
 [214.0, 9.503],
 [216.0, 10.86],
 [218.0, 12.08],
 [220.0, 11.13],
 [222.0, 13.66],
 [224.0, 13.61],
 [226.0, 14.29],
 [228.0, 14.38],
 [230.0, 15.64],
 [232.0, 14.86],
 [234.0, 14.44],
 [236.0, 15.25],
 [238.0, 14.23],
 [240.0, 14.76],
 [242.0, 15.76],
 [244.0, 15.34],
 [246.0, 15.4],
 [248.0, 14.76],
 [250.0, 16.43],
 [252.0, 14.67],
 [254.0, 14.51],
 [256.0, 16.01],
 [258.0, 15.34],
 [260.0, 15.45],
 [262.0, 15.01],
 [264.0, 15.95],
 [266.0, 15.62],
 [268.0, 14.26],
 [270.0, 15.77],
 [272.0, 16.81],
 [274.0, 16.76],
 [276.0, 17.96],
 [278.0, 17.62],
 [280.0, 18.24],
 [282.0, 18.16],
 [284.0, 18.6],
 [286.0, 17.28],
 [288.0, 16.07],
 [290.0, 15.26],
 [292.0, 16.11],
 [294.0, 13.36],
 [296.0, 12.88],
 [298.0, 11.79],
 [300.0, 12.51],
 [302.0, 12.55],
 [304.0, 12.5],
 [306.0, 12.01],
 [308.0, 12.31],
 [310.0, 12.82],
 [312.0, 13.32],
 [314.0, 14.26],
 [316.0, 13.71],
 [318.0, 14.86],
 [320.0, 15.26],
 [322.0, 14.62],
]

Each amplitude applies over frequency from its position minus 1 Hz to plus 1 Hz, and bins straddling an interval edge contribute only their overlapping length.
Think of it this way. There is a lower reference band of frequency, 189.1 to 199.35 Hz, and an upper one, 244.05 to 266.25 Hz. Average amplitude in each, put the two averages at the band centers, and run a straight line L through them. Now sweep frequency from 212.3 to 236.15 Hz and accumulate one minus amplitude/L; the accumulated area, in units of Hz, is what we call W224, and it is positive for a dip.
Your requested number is 2.1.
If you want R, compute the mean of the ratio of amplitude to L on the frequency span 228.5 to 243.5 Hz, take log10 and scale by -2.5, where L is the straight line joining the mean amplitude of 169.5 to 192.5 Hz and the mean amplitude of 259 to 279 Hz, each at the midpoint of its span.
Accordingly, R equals 0.05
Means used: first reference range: 15.1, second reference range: 16.1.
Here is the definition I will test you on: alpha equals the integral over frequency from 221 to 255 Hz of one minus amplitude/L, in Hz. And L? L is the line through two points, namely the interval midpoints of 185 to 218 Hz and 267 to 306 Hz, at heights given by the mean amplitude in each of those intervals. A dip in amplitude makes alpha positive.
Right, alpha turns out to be -4.1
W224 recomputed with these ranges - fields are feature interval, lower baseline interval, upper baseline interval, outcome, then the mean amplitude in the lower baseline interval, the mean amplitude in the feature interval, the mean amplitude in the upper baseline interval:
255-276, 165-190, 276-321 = -1.3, 15.3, 15.8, 14.7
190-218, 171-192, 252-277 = 7.6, 15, 11.1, 15.7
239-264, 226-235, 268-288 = 0.9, 14.8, 15.3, 17.2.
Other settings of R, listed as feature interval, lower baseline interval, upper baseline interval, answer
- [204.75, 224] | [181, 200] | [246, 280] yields 0.344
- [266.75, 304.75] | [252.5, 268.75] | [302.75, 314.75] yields -0.110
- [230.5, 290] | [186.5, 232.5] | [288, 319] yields -0.227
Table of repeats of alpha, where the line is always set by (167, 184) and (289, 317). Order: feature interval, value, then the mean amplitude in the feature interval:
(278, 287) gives -2.9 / 18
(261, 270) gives -0.9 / 15.3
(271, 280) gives -2.4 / 17.4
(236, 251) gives -1.0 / 15.2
